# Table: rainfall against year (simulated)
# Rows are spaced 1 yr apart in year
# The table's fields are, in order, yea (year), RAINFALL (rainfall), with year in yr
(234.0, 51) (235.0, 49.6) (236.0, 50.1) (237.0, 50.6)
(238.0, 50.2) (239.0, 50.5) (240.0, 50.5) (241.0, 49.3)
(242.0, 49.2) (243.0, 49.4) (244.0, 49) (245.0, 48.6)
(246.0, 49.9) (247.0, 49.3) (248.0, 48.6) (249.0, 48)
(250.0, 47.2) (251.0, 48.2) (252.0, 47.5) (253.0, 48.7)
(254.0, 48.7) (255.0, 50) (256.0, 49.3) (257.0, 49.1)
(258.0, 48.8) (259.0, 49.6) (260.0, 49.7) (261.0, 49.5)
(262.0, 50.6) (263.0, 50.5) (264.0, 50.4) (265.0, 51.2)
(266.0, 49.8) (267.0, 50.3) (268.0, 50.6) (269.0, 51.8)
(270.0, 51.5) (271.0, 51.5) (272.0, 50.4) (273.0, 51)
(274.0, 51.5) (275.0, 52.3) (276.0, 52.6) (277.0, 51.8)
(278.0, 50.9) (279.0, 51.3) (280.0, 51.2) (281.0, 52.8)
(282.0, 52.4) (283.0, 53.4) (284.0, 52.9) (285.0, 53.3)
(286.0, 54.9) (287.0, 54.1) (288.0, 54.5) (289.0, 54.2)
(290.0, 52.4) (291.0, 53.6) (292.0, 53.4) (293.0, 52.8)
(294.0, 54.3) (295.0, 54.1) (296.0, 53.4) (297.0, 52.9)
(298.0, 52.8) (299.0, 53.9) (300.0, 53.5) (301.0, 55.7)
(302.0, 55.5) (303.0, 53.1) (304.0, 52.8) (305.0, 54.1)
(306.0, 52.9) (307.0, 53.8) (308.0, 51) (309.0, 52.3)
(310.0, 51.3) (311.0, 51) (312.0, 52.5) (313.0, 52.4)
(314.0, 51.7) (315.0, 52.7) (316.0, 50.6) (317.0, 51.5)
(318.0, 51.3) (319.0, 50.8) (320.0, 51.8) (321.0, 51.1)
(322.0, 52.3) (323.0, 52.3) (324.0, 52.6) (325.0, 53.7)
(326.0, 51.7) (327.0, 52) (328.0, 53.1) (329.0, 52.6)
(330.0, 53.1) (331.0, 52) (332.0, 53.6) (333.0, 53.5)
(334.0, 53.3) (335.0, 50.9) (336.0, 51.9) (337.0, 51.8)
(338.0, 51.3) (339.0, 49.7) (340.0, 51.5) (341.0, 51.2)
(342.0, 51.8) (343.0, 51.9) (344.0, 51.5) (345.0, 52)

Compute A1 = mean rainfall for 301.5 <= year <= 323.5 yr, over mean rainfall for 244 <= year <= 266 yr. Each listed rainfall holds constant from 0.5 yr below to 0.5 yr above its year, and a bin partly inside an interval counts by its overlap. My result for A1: 1.06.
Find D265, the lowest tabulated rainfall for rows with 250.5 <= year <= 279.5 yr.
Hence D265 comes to 47.5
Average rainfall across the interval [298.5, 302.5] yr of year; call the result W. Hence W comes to 54.6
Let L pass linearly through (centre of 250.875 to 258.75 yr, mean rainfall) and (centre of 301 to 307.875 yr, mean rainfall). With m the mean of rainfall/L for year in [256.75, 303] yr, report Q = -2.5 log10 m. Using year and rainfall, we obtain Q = -0.02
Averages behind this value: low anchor 48.8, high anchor 53.7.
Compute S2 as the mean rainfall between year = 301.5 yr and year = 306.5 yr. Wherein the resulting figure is 53.7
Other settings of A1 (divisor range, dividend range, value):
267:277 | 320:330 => 1.02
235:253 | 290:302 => 1.09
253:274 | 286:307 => 1.07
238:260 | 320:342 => 1.06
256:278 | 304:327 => 1.03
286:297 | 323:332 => 0.98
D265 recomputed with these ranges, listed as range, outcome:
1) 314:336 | 50.6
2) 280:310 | 51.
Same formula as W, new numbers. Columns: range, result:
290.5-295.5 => 53.6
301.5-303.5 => 54.3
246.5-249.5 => 48.6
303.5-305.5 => 53.5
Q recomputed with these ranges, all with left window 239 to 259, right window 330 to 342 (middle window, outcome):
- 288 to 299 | -0.06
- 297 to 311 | -0.05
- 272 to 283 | -0.04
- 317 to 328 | -0.01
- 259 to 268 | -0.02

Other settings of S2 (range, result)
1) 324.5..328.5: 52.6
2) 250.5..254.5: 48.3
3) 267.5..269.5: 51.2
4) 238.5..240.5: 50.5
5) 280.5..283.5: 52.9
